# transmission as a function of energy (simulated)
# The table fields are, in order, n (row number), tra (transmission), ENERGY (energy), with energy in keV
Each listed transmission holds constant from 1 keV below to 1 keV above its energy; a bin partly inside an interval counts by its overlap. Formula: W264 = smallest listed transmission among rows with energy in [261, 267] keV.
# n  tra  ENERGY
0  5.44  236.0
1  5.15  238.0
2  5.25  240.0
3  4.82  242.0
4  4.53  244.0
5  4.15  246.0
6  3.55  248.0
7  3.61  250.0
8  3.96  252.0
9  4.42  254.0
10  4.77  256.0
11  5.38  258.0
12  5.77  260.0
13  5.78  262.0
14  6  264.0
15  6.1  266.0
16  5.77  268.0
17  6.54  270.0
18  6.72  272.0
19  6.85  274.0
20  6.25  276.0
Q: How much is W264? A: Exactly 5.78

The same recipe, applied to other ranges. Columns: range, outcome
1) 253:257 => 4.42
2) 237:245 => 4.53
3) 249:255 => 3.61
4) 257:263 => 5.38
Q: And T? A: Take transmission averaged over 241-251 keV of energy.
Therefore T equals 4.13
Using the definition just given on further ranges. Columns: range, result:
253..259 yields 4.86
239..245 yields 4.87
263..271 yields 6.1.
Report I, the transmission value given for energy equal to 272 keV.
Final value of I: 6.72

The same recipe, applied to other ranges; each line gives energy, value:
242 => 4.82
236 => 5.44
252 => 3.96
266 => 6.1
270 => 6.54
